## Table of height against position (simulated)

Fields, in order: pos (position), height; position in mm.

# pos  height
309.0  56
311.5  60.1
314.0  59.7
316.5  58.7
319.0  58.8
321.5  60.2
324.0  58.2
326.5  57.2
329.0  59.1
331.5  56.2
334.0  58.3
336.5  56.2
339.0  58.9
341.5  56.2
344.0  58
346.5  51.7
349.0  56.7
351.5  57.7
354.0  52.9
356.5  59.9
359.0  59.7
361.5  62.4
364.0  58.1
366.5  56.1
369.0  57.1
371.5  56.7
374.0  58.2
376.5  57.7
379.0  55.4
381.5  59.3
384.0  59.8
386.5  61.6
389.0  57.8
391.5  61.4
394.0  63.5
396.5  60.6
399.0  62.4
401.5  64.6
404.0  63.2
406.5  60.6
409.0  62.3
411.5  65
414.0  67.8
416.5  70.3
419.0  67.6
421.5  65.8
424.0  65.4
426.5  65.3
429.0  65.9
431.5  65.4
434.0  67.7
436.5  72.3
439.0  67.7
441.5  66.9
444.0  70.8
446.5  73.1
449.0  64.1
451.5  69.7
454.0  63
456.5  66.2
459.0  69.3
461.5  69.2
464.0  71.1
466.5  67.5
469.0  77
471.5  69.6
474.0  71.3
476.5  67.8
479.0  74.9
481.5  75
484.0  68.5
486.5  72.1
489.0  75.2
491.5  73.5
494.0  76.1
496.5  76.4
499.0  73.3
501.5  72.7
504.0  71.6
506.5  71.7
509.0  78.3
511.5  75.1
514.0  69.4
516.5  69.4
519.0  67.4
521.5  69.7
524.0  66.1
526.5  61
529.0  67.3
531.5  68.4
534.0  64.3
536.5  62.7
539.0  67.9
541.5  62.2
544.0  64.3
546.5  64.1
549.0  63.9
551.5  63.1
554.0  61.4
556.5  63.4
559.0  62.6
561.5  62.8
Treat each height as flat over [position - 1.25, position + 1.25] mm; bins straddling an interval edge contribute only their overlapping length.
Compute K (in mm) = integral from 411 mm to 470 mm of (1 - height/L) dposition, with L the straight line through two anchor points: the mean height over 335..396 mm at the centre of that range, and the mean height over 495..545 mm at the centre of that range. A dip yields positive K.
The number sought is -4.4 mm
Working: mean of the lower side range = 58.1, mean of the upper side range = 69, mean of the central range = 68.1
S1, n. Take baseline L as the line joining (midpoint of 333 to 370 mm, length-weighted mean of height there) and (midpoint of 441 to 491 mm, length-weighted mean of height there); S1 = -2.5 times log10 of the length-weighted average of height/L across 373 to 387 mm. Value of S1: 0.04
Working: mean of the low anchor 57.3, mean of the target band 58.5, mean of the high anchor 70.2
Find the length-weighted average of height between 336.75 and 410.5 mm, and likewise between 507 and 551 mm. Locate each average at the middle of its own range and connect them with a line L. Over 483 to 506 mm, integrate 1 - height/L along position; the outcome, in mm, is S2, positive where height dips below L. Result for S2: -2.79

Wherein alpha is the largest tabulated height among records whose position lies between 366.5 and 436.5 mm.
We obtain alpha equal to 72.3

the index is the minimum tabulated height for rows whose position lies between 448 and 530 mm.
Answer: 61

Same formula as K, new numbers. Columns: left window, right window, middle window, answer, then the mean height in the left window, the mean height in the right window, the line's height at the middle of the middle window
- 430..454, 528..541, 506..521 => -1.2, 68.3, 65.9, 66.4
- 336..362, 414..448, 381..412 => 0.9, 57.2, 68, 63.4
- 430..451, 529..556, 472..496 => -2.2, 68.5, 64.3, 66.7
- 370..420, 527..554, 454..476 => -2.3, 61.7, 64.6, 63.1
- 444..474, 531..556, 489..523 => -3.2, 69.2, 64.1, 66.4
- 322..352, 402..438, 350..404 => 1.9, 57.1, 66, 61.4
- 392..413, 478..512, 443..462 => 0.2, 62.8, 73.9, 68.8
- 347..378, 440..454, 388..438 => -0.6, 57.6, 68.4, 64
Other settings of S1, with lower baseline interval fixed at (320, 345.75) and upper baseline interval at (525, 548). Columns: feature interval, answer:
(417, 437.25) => -0.10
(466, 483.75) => -0.15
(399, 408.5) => -0.05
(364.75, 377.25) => 0.03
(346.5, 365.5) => 0.01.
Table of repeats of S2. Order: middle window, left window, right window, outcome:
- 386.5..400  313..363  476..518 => 0.4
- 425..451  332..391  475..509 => -0.5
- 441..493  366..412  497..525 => -2.3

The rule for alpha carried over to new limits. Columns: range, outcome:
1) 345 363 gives 62.4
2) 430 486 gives 77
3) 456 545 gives 78.3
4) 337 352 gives 58.9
